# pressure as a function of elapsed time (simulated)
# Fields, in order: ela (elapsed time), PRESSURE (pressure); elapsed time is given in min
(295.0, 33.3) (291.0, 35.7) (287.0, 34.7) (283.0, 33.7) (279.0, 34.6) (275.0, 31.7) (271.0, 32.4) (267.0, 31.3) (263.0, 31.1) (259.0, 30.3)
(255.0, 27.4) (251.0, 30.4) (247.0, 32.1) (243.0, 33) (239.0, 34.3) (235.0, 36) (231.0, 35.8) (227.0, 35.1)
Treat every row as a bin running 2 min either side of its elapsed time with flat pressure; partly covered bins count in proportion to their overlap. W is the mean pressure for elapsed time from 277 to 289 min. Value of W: 34.3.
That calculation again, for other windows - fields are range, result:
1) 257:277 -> 31.4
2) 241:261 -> 30.6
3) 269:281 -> 32.9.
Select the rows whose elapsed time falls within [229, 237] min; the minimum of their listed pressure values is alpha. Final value 35.8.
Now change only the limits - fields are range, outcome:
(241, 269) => 27.4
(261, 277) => 31.1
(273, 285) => 31.7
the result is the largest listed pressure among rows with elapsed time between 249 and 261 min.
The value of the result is 30.4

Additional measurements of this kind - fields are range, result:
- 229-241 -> 36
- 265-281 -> 34.6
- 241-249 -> 33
